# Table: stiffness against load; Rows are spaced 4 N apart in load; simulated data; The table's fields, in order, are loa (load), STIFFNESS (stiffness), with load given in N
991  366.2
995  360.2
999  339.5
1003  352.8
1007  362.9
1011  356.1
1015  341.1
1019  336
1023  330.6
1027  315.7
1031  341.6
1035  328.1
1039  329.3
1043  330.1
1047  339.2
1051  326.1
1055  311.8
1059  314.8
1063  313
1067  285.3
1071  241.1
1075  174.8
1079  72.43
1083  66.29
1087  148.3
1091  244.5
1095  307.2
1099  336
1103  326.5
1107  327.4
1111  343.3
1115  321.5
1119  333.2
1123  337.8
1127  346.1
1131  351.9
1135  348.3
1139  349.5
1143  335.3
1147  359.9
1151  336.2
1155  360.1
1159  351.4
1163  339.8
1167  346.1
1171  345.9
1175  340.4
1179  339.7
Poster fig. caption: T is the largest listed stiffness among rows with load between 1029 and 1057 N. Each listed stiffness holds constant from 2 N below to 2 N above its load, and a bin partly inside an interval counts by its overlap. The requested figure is 341.6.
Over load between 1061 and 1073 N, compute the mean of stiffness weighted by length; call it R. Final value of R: 280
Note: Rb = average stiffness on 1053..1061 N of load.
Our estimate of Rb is 313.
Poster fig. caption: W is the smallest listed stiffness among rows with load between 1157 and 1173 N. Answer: 339.8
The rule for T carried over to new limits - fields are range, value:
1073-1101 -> 336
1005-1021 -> 362.9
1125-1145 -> 351.9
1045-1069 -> 339.2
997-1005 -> 352.8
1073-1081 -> 174.8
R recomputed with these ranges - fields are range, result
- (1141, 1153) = 344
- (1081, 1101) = 220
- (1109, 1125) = 334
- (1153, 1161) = 356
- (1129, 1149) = 349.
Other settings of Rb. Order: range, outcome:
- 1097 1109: 330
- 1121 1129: 342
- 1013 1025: 336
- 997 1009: 352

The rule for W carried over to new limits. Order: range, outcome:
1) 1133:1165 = 335.3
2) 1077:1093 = 66.29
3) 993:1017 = 339.5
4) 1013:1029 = 315.7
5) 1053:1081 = 72.43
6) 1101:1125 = 321.5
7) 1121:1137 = 337.8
